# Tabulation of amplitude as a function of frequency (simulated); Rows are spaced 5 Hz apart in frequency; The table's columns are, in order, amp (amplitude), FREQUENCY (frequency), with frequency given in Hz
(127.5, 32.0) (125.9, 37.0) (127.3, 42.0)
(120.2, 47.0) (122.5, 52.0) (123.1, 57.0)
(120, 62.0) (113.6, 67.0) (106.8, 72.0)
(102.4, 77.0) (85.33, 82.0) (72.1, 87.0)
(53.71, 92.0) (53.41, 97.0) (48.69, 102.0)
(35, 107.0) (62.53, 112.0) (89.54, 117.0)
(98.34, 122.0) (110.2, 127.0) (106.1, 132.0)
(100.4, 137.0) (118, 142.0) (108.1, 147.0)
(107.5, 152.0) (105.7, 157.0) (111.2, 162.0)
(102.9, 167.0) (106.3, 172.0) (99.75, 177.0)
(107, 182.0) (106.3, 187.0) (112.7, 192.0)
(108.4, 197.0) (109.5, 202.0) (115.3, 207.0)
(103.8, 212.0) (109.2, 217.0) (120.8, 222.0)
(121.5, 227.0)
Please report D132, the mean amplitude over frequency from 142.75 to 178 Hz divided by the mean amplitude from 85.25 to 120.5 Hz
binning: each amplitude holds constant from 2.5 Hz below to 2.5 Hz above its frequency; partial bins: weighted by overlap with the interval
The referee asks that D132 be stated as 1.8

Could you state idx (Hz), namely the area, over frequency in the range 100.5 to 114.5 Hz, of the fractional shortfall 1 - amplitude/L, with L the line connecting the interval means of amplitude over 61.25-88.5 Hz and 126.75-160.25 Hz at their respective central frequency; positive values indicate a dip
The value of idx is 7.42 Hz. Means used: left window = 99.8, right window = 108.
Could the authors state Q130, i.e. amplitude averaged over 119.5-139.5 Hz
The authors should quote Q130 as 104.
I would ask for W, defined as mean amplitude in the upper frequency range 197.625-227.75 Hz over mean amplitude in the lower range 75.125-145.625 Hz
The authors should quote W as 1.38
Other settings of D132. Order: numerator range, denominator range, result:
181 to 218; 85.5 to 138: 1.46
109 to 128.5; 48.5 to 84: 0.79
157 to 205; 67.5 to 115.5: 1.51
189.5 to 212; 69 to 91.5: 1.25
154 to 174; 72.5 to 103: 1.46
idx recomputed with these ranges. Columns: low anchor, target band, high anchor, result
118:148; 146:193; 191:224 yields 0.86 Hz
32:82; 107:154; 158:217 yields 6.29 Hz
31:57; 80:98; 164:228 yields 8.00 Hz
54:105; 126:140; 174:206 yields -1.18 Hz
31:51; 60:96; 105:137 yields 5.47 Hz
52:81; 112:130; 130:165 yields 2.48 Hz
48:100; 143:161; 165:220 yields -0.86 Hz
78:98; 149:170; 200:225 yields -2.88 Hz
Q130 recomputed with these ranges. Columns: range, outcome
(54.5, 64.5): 122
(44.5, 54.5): 121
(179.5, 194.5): 109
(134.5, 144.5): 109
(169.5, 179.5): 103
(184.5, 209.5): 110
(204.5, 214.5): 110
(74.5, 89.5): 86.6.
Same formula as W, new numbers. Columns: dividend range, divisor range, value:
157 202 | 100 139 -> 1.31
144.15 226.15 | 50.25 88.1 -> 1.02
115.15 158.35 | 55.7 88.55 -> 1.02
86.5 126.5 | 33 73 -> 0.55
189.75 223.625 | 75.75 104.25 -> 1.63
